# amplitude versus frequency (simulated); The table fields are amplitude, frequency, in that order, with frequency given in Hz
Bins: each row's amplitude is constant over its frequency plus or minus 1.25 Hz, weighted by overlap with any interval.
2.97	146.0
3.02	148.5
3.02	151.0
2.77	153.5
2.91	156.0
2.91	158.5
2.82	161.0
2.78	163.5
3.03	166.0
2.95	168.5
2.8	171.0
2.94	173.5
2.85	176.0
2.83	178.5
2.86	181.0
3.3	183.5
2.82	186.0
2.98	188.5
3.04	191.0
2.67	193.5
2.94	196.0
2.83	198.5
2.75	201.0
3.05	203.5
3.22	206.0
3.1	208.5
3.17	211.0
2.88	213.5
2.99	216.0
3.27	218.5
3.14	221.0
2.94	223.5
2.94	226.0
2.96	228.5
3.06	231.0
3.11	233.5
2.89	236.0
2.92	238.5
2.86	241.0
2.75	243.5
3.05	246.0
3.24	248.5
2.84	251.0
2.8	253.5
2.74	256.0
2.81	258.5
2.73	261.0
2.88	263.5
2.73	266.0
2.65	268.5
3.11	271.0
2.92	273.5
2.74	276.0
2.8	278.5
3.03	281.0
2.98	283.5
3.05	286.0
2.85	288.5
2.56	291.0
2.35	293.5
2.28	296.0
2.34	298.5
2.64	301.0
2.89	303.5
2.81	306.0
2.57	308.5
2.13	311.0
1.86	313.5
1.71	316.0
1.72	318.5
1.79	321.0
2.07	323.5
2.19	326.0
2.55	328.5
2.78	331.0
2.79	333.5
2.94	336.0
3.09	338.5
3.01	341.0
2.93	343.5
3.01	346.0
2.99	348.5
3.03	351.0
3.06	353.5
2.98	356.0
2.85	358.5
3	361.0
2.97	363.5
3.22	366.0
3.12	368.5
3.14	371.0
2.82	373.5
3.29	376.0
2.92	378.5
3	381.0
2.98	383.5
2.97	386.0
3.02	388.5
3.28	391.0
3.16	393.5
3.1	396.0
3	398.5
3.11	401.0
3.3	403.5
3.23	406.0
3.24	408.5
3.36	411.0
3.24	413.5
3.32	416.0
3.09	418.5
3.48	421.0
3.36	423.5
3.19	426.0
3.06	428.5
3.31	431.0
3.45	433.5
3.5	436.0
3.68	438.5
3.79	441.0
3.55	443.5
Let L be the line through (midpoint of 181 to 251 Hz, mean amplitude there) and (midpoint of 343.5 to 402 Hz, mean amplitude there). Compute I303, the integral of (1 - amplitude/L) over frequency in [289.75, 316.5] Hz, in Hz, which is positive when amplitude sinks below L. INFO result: 5.5 Hz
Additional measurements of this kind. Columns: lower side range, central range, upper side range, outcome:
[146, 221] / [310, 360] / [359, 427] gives 8.3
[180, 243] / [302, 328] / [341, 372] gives 7.1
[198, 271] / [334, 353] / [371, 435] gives 0.6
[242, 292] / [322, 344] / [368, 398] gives 2.2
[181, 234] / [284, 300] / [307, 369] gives 1.1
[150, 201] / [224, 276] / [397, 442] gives 2.2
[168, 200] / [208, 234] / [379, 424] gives -0.8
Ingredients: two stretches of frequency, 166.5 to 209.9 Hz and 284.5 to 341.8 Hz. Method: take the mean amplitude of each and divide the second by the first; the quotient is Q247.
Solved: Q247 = 0.84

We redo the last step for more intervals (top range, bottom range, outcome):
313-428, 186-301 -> 1.01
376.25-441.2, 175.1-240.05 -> 1.08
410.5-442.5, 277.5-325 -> 1.38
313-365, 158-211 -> 0.90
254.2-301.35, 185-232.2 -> 0.92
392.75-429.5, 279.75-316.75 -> 1.26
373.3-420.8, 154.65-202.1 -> 1.09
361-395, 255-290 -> 1.07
